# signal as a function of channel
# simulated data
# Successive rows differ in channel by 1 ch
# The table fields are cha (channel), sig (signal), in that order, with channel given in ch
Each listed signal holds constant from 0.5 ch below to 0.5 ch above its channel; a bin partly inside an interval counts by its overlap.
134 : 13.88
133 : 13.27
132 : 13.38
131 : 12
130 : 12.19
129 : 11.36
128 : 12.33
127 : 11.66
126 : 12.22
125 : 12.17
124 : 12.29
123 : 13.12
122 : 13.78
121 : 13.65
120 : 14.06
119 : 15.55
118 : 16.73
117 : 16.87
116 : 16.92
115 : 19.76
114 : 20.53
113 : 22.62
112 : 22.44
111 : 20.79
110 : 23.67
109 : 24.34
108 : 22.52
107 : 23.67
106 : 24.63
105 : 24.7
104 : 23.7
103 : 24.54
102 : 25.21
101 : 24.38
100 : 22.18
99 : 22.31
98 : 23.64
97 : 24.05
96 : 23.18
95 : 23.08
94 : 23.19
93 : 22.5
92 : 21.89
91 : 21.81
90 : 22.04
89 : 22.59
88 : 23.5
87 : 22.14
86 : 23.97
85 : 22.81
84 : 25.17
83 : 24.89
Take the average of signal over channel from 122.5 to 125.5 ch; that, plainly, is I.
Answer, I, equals 12.5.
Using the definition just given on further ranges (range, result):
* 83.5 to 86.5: 24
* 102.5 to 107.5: 24.2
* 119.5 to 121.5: 13.9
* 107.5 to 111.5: 22.8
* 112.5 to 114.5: 21.6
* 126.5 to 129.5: 11.8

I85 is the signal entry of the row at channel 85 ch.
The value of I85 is 22.81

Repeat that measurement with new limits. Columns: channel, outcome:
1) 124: 12.29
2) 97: 24.05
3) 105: 24.7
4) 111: 20.79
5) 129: 11.36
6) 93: 22.5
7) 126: 12.22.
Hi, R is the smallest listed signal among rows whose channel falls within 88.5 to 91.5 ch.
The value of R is 21.81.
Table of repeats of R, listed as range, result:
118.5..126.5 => 12.17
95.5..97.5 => 23.18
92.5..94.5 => 22.5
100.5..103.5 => 24.38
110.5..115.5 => 19.76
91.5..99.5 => 21.89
